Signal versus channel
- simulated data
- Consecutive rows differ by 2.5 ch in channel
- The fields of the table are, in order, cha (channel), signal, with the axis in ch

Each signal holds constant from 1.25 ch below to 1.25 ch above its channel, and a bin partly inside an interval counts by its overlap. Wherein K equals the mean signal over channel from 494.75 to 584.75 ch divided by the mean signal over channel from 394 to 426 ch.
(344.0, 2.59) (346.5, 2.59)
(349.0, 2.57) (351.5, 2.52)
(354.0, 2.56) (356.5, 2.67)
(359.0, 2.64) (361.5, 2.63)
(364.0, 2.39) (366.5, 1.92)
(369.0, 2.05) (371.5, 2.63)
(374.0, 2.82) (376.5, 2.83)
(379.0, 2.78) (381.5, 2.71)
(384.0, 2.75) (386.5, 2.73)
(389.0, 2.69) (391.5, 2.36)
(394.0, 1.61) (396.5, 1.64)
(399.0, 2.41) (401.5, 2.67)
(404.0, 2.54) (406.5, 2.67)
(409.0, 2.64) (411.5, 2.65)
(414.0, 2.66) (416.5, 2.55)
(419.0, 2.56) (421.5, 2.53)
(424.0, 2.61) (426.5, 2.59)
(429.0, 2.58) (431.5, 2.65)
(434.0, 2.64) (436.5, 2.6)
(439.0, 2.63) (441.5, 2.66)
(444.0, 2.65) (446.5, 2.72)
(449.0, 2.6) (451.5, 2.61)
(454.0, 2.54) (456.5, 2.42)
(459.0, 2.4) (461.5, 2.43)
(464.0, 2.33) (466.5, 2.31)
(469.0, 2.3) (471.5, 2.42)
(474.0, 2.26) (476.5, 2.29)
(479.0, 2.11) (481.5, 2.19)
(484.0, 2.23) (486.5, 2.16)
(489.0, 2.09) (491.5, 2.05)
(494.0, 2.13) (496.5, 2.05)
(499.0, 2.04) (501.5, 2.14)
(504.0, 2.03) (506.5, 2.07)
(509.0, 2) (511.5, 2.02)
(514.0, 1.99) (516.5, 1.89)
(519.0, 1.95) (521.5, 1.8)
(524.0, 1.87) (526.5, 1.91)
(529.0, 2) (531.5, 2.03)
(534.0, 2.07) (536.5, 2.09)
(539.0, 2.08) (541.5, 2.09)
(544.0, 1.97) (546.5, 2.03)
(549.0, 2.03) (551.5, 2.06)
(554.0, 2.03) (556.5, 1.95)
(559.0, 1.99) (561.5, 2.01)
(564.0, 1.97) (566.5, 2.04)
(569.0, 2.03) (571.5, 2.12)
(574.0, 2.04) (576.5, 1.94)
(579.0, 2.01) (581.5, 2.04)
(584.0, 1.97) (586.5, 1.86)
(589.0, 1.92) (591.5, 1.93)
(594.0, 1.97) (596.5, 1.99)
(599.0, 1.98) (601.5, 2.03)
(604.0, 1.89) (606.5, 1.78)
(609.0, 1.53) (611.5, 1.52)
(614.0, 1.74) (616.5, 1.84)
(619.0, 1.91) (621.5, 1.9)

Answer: 0.8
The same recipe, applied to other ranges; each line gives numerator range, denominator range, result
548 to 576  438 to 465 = 0.79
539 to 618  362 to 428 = 0.78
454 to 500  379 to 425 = 0.90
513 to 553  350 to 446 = 0.78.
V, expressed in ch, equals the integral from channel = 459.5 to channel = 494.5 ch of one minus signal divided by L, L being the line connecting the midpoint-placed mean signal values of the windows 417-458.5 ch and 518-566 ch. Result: 1.9 ch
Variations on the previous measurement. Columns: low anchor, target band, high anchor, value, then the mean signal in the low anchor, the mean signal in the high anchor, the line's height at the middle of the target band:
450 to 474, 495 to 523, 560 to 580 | 3.0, 2.41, 2.02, 2.24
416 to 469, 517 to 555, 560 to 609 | 2.9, 2.55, 1.96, 2.16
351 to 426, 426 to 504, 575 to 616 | -3.0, 2.51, 1.88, 2.28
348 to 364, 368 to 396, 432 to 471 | 0.5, 2.58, 2.52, 2.57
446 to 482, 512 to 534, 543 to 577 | 2.2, 2.39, 2.02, 2.16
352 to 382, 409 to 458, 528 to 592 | -5.0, 2.55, 2.01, 2.36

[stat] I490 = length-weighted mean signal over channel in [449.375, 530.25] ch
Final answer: 2.16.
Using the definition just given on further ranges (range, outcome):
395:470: 2.52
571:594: 1.98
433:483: 2.45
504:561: 2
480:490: 2.17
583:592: 1.92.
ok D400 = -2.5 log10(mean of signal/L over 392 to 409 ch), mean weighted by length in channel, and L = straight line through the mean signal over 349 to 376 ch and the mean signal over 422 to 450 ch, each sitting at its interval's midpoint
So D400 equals 0.12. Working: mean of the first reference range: 2.5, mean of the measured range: 2.29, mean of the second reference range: 2.63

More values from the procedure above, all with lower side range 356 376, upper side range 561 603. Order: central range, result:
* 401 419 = -0.106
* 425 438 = -0.125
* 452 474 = -0.064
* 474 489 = 0.011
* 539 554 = 0.016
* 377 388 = -0.130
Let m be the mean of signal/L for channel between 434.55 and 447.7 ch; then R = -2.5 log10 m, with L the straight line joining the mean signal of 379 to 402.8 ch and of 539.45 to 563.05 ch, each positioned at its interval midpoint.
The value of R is -0.16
